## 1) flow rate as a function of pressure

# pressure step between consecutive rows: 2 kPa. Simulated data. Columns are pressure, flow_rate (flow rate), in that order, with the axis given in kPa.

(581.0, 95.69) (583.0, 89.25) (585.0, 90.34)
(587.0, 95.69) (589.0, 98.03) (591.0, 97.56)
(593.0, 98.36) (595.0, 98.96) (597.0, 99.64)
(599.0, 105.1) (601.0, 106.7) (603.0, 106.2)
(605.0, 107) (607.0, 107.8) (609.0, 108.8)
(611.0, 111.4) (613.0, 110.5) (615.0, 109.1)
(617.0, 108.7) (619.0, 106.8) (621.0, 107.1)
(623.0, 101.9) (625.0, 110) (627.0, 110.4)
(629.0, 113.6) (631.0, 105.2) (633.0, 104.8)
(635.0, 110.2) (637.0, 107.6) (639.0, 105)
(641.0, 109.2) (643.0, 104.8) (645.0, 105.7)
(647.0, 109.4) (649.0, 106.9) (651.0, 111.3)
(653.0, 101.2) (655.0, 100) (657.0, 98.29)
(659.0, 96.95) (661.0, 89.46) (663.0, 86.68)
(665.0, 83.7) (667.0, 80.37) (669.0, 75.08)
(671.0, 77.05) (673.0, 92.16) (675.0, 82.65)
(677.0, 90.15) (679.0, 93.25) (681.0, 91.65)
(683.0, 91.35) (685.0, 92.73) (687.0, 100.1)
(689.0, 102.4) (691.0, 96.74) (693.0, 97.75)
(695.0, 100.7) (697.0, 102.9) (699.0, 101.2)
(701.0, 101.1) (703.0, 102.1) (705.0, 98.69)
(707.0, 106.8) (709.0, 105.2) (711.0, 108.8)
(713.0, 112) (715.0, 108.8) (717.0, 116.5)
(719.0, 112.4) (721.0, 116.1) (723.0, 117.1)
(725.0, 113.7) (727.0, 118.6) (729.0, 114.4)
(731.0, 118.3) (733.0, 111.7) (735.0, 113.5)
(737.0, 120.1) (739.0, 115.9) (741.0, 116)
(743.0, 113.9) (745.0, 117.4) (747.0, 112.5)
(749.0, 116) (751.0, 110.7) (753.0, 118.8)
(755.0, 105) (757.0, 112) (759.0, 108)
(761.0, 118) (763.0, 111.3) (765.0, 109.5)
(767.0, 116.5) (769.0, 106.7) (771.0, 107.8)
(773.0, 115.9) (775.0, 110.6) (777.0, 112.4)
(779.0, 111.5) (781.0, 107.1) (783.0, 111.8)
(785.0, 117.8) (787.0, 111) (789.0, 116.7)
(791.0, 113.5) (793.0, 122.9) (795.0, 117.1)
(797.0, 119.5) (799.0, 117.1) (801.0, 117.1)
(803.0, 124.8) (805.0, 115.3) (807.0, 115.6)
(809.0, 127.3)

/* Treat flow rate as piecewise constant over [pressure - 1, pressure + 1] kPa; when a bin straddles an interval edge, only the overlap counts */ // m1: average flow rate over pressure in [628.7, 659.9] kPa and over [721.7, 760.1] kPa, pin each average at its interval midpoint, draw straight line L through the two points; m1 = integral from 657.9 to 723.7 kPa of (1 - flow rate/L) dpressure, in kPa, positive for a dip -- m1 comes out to 7.3 kPa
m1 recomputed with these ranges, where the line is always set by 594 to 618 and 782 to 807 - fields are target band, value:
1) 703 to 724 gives 0.5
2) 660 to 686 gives 5.6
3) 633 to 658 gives 0.7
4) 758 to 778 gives 0.7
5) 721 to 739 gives -0.4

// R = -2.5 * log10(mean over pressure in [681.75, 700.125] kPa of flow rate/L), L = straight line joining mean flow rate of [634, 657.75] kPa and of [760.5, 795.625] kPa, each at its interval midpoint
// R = 0.11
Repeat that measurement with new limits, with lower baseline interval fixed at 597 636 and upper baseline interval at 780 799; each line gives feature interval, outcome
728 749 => -0.02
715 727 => -0.02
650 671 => 0.20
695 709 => 0.09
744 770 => 0.01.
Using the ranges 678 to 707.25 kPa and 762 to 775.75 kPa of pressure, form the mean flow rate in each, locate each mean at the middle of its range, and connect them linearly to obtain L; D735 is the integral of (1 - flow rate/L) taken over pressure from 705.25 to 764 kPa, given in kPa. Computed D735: -4.4 kPa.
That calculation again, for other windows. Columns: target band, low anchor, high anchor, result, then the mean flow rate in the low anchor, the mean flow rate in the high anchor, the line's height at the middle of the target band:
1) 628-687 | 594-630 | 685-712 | 4.0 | 107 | 102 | 104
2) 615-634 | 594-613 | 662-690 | -1.3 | 106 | 88.5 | 101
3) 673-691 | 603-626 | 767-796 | 2.8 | 108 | 113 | 110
